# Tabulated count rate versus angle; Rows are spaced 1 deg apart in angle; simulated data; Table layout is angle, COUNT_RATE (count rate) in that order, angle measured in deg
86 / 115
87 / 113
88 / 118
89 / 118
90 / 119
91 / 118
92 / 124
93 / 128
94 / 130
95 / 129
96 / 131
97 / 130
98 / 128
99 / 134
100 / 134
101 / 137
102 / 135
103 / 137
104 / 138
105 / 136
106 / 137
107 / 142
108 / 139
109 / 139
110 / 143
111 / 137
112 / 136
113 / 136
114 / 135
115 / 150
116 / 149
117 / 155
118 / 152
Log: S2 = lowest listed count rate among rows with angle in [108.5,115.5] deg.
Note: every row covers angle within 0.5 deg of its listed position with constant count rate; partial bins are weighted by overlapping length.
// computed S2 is 135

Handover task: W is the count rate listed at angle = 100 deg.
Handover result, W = 134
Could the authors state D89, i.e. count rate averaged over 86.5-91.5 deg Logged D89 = 117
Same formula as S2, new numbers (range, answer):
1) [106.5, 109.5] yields 139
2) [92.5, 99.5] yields 128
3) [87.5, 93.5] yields 118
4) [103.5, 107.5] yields 136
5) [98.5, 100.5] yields 134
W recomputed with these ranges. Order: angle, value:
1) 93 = 128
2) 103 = 137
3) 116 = 149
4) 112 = 136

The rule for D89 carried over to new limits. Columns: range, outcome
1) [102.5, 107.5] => 138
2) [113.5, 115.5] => 142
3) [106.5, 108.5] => 140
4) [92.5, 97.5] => 130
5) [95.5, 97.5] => 130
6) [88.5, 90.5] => 118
